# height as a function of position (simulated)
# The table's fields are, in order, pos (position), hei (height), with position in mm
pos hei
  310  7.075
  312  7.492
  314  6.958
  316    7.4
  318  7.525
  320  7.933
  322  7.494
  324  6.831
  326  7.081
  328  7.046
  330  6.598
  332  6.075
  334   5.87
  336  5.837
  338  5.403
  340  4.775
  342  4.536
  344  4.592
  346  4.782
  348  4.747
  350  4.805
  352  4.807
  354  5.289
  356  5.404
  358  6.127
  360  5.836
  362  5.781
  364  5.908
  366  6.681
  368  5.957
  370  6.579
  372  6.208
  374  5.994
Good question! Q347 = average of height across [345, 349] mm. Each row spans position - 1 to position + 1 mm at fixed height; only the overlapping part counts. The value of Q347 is 4.76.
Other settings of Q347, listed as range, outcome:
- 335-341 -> 5.34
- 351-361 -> 5.49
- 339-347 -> 4.67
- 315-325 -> 7.44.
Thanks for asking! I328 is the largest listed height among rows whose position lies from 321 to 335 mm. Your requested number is 7.494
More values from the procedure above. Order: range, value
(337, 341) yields 5.403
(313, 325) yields 7.933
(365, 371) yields 6.681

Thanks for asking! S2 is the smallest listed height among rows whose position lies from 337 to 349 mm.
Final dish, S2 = 4.536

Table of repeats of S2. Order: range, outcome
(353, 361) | 5.289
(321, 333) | 6.075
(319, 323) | 7.494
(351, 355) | 4.807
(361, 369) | 5.781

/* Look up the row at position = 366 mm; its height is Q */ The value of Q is 6.681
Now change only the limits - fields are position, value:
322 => 7.494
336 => 5.837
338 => 5.403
